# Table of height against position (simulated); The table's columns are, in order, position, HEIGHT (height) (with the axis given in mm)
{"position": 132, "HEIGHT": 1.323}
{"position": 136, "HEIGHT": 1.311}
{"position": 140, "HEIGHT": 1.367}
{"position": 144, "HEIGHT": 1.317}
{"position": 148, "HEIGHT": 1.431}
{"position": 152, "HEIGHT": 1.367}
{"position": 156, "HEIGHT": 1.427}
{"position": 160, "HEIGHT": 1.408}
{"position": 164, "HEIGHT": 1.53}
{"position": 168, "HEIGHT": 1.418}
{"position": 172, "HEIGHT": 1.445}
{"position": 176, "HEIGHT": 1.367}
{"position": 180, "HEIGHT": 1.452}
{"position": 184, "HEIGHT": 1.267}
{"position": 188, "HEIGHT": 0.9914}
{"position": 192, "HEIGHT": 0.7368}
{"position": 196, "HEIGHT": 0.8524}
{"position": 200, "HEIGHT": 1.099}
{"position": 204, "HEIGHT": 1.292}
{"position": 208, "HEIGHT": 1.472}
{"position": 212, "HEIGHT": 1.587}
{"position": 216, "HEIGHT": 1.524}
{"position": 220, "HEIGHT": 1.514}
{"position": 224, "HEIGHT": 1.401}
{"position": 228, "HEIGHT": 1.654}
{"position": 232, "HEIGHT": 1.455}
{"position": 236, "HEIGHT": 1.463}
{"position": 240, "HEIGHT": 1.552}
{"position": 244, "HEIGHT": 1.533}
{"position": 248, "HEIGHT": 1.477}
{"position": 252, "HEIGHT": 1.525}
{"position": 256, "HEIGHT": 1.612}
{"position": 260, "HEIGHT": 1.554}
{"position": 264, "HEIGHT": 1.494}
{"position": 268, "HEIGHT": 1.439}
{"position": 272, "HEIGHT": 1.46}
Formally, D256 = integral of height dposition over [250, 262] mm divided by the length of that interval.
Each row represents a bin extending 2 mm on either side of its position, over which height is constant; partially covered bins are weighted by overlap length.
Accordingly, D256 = 1.56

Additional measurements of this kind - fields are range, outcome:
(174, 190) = 1.27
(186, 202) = 0.92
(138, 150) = 1.37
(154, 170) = 1.45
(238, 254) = 1.52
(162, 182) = 1.44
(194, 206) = 1.08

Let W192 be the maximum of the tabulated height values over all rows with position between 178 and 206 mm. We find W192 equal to 1.452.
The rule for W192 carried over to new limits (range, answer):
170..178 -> 1.445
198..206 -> 1.292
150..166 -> 1.53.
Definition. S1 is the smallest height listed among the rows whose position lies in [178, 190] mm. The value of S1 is 0.9914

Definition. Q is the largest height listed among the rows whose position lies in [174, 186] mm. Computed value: 1.452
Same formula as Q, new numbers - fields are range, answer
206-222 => 1.587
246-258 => 1.612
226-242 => 1.654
